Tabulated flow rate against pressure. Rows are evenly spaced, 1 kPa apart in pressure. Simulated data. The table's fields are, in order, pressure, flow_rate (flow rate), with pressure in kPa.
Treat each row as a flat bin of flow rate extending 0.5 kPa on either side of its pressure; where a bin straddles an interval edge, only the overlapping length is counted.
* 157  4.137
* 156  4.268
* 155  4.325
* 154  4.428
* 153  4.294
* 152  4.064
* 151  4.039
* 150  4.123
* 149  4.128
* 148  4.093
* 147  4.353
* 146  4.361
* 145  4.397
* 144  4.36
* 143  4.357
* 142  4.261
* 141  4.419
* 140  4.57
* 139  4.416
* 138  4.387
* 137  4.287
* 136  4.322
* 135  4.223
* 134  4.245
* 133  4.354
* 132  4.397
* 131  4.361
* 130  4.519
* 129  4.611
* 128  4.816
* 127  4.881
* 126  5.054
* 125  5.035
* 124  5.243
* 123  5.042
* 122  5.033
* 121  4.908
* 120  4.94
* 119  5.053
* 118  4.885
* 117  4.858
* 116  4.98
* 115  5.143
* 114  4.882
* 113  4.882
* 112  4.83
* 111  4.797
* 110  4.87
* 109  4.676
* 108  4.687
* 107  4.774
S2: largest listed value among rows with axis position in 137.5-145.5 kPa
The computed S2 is 4.57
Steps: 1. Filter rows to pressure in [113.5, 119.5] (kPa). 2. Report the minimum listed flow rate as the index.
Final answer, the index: 4.858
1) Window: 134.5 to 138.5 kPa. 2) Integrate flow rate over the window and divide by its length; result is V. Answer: 4.3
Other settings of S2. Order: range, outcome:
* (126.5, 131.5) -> 4.881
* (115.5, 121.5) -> 5.053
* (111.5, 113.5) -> 4.882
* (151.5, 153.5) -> 4.294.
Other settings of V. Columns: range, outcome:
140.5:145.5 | 4.36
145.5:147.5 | 4.36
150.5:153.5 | 4.13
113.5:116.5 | 5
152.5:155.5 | 4.35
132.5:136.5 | 4.29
